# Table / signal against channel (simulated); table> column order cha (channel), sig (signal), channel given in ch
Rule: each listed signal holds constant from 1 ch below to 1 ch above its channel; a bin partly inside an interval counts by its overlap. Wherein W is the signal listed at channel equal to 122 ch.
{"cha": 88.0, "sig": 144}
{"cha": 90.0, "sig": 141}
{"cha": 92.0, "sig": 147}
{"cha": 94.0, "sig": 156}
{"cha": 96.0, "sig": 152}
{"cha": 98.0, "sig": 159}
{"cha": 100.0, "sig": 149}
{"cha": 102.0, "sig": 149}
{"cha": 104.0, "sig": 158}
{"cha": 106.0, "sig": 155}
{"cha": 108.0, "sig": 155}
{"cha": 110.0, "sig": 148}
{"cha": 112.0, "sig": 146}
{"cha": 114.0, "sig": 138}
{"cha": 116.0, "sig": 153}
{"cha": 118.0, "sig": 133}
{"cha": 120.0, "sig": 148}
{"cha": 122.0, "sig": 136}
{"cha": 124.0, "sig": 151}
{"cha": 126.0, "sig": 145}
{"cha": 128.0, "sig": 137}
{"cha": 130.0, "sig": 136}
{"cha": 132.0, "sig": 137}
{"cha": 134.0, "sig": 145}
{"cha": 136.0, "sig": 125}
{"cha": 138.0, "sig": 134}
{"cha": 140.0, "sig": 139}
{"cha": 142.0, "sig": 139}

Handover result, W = 136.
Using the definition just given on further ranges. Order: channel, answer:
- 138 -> 134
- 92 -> 147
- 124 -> 151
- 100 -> 149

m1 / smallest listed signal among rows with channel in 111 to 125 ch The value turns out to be 133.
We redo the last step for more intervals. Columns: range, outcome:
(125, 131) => 136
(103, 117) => 138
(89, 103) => 141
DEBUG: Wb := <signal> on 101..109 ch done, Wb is 154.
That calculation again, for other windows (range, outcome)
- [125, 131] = 139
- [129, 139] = 135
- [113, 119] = 141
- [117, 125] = 142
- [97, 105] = 154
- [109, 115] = 144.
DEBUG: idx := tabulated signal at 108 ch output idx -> 155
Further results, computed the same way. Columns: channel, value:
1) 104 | 158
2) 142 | 139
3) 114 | 138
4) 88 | 144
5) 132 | 137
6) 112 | 146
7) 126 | 145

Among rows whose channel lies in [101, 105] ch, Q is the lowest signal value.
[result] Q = 149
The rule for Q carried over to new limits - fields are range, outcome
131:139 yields 125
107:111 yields 148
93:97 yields 152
